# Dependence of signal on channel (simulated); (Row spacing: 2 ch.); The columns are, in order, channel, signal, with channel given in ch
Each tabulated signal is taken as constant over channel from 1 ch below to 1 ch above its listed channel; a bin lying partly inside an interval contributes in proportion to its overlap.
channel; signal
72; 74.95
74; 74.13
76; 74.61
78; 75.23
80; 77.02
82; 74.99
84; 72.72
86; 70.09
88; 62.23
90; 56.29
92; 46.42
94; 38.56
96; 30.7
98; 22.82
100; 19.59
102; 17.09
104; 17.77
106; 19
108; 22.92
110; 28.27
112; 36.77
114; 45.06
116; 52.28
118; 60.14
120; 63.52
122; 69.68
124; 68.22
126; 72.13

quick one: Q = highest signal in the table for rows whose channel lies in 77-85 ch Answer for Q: 77.02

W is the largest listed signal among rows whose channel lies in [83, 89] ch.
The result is 72.72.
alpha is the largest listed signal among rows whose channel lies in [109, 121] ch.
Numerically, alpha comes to 63.52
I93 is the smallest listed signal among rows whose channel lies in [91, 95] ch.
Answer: 38.56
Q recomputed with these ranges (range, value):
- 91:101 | 46.42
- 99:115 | 45.06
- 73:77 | 74.61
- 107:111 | 28.27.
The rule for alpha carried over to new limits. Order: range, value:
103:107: 19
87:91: 62.23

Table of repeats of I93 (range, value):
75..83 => 74.61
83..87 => 70.09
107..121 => 22.92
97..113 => 17.09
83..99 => 22.82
